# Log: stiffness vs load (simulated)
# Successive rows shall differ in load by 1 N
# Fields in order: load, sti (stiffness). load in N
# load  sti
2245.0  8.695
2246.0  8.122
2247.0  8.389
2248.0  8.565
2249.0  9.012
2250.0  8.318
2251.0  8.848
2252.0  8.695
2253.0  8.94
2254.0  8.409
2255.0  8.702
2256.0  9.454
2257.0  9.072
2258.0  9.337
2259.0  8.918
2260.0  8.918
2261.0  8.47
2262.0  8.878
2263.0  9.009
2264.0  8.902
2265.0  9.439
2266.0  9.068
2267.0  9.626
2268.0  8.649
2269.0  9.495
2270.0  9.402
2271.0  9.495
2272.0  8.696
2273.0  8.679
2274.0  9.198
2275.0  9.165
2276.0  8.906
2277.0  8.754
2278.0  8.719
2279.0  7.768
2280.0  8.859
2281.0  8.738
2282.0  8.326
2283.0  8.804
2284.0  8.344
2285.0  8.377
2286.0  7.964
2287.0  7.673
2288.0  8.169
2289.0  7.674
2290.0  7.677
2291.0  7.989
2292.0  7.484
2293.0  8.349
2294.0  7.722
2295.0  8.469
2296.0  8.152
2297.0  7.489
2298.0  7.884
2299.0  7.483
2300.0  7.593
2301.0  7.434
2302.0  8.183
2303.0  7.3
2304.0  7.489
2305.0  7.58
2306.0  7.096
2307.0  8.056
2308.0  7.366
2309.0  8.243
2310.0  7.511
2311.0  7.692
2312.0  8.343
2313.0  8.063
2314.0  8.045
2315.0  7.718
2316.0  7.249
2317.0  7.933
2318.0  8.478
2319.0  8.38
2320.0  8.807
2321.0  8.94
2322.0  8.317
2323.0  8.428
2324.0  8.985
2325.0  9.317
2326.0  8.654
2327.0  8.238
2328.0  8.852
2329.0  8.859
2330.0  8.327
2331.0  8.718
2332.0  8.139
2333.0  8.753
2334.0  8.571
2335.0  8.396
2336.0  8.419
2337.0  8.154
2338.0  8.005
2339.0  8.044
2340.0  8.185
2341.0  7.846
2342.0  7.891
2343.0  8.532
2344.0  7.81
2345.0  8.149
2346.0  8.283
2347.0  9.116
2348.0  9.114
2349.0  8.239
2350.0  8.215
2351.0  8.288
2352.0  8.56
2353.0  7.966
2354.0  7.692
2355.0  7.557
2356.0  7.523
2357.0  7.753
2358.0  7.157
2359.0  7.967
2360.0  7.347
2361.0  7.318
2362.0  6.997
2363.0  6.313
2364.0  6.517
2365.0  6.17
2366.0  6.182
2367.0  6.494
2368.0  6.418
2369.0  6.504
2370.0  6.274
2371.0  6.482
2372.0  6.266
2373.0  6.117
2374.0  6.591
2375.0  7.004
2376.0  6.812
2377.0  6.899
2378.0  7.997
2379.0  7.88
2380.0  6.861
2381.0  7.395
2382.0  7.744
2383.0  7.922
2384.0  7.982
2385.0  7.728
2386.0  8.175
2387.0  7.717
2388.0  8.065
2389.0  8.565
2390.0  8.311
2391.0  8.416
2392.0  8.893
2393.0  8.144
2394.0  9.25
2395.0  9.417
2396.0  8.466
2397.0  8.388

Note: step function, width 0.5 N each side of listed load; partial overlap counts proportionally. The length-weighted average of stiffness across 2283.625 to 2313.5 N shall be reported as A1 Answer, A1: 7.83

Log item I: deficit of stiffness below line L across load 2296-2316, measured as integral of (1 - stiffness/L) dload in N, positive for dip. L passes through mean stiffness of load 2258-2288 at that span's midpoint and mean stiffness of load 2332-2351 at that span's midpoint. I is 1.99 N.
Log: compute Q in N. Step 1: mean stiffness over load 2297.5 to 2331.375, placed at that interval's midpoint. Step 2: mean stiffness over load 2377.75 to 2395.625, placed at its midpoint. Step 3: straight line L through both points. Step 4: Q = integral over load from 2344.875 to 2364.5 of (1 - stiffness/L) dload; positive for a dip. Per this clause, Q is 0.8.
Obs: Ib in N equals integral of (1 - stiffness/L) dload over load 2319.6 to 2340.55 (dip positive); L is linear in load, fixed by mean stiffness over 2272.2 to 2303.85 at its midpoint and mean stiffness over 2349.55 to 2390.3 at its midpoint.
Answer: -2.2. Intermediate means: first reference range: 8.17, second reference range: 7.3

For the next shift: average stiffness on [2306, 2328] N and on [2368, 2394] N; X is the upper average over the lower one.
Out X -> 0.91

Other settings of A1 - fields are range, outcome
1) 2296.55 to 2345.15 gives 8.12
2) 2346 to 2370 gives 7.45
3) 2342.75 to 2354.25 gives 8.34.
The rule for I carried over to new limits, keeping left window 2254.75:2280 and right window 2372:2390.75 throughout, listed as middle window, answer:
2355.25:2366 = 1.0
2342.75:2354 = -0.6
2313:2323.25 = 0.1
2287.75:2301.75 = 1.3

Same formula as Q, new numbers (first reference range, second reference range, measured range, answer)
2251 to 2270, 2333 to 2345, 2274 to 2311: 2.7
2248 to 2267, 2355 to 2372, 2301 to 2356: -5.0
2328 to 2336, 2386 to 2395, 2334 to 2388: 6.1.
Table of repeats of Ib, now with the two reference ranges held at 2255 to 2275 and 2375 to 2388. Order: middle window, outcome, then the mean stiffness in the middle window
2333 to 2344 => -0.1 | 8.21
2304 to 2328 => 0.8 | 8.15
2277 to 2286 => 0.4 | 8.48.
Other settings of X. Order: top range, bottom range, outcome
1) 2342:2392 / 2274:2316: 0.94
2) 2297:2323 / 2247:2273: 0.88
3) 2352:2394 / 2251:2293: 0.85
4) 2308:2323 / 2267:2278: 0.90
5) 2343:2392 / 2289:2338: 0.93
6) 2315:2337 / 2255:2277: 0.94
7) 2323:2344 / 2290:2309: 1.09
